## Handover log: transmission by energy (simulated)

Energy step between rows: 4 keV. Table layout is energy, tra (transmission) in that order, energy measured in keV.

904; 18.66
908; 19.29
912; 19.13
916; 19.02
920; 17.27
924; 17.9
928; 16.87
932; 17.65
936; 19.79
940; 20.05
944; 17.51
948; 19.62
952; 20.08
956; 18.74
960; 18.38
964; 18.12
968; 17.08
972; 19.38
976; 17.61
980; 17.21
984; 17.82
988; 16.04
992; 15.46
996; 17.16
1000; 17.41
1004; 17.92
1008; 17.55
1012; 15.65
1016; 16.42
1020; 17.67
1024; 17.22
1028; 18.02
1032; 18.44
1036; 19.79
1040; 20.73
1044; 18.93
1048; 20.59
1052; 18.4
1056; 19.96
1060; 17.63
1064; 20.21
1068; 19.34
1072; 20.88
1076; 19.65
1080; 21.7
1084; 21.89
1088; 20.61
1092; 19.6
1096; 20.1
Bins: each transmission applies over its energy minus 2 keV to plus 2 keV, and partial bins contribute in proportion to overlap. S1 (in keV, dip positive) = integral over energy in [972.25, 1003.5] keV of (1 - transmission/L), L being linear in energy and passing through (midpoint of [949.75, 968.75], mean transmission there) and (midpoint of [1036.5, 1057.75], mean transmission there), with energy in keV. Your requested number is 2.99 keV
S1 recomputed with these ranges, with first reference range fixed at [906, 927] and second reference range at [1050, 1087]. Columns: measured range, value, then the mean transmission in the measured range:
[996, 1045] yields 4.0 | 17.9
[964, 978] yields 0.7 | 18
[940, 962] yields -0.2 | 19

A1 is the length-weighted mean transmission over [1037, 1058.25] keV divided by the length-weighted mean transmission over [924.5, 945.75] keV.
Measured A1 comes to 1.07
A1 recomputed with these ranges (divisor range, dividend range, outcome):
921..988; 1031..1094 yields 1.09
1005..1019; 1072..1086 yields 1.26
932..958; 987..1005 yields 0.88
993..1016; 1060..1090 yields 1.20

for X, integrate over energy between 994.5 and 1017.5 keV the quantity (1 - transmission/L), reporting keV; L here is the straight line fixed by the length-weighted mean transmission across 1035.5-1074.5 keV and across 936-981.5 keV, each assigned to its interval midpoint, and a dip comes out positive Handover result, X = 2.50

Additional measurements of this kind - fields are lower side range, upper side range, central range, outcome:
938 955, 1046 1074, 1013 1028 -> 1.8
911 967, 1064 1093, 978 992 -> 1.7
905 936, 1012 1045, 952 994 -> 1.3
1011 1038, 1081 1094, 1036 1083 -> -1.2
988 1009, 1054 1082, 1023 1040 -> -0.3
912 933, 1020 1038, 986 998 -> 1.3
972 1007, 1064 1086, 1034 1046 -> -0.4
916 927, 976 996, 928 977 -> -3.7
